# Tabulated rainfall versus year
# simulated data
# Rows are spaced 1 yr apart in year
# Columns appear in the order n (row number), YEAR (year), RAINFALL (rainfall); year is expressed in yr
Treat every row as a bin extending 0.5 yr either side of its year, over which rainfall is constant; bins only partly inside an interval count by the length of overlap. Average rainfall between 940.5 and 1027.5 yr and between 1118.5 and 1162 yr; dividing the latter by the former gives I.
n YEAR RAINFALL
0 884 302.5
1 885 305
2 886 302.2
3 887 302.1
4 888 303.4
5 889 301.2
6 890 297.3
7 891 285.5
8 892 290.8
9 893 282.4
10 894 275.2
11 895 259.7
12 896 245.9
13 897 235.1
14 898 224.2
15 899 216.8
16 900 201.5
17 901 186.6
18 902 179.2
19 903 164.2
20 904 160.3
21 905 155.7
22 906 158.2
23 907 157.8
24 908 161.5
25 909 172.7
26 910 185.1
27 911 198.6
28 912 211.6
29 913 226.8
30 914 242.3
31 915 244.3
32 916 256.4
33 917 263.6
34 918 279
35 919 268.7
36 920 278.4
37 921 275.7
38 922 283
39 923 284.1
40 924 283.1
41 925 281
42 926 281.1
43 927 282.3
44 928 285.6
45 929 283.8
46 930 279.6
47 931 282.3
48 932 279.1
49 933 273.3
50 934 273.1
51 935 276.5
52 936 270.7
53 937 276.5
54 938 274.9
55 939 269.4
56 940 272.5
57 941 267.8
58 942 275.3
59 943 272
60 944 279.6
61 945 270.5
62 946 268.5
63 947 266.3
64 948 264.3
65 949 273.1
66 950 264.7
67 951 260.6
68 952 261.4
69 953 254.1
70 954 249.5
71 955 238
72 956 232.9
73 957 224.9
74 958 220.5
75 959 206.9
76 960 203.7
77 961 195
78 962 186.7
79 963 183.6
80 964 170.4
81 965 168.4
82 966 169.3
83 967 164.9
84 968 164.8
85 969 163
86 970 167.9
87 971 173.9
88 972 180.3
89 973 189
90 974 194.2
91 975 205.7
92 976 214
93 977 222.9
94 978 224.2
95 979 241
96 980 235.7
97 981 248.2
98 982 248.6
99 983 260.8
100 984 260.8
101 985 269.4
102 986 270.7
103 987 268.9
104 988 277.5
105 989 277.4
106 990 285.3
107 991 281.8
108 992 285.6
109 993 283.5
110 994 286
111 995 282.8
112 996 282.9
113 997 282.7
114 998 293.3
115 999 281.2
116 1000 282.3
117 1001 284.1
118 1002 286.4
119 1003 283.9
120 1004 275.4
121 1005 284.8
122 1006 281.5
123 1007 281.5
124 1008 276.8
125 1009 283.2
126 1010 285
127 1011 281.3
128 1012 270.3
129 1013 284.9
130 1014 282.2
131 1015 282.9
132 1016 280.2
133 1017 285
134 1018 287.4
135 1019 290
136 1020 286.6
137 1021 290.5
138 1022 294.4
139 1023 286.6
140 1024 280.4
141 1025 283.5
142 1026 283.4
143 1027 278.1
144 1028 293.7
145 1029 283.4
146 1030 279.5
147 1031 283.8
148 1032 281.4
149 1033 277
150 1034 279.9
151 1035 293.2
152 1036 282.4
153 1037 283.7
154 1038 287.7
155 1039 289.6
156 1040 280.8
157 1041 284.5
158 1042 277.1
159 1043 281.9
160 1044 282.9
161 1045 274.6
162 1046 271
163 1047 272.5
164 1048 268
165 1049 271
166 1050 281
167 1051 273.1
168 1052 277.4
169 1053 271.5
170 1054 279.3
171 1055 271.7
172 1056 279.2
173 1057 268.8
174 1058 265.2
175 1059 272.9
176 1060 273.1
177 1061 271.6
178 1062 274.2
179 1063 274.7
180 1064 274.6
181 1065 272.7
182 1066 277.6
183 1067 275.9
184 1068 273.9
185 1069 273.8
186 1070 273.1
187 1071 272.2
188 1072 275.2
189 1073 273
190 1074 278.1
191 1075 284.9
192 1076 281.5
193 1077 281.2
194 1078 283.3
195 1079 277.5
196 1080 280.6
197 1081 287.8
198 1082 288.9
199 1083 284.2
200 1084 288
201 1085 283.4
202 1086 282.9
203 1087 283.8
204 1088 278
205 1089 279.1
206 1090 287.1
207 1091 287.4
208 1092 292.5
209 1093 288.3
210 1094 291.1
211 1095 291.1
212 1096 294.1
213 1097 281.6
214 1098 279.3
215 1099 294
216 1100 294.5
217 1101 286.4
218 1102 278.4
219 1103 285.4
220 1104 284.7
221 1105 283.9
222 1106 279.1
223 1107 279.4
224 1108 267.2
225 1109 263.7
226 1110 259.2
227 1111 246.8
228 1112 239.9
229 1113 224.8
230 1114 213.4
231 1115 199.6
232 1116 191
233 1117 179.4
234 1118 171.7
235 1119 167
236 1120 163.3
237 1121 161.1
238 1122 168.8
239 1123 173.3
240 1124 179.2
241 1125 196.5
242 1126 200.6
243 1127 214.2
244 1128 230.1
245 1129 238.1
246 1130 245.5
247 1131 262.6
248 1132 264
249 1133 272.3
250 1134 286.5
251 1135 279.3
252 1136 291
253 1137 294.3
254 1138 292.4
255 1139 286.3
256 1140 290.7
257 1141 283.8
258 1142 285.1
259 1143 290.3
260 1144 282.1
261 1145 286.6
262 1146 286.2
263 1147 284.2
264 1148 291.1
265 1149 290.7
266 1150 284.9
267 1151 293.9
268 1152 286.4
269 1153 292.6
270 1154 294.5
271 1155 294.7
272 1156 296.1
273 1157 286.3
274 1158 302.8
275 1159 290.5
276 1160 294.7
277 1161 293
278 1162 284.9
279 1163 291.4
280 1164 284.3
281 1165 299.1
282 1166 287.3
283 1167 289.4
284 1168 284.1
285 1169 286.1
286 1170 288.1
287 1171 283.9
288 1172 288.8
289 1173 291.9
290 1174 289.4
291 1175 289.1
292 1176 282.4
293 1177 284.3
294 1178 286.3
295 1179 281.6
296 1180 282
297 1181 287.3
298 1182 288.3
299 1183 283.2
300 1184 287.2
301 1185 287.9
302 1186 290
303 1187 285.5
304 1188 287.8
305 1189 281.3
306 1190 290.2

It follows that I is 1.03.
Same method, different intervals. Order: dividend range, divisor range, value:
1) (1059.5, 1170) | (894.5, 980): 1.16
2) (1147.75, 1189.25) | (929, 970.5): 1.20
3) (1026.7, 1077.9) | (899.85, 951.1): 1.12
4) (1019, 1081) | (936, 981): 1.23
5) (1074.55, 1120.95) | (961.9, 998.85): 1.14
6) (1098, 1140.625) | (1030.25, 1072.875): 0.88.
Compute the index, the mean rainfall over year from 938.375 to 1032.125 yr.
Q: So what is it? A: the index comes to 255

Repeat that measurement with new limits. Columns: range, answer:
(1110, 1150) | 242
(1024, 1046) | 283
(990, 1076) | 280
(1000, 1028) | 284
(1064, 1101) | 282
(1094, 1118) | 260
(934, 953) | 270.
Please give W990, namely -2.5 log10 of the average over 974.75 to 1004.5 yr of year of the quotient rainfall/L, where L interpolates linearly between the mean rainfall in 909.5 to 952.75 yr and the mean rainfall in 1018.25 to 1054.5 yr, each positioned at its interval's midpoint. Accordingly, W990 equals 0.03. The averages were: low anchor 266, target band 267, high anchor 282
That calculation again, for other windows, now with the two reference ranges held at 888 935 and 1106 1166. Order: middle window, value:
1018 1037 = -0.14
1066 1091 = -0.11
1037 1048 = -0.11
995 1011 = -0.14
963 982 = 0.26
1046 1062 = -0.09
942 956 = -0.07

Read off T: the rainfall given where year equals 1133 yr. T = 272.3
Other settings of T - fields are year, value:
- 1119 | 167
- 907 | 157.8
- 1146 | 286.2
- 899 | 216.8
